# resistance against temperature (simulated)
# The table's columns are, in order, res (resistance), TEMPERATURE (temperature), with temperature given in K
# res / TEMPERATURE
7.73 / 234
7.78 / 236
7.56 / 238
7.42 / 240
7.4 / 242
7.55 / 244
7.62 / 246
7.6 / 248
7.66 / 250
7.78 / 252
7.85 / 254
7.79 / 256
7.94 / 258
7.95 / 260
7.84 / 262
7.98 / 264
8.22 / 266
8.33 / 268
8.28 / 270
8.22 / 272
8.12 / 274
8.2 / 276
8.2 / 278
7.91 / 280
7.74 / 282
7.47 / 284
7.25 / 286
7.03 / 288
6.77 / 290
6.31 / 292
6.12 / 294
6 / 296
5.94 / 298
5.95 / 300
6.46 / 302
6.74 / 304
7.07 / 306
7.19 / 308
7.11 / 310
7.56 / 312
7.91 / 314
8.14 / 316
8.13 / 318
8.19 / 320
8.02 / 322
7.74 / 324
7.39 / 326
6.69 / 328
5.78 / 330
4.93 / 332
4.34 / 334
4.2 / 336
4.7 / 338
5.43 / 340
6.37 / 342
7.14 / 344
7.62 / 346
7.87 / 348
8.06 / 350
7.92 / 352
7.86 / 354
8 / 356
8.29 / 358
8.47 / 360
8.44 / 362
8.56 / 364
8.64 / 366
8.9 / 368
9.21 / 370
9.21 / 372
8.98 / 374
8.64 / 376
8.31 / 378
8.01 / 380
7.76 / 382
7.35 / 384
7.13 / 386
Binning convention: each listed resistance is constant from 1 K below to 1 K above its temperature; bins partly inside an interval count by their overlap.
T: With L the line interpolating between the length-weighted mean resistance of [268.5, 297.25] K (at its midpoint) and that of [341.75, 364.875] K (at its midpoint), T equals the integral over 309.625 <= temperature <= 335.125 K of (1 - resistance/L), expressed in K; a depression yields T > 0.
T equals 2.1 K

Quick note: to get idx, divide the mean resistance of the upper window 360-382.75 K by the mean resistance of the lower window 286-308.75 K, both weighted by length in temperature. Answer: 1.32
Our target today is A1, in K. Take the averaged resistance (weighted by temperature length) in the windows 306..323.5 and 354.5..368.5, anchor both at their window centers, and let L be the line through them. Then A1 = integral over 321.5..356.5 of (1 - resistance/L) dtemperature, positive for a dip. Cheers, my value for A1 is 6.4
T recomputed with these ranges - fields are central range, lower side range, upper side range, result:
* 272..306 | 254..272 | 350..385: 4.48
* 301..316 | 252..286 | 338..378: 1.45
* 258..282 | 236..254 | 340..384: -1.18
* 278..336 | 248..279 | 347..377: 9.26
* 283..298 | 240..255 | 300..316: 1.28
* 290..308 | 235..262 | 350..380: 3.68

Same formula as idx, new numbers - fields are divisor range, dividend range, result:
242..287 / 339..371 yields 1.01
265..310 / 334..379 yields 1.06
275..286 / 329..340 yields 0.62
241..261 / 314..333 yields 0.94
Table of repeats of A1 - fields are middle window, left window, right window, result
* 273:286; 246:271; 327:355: -0.63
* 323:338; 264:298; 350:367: 4.10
